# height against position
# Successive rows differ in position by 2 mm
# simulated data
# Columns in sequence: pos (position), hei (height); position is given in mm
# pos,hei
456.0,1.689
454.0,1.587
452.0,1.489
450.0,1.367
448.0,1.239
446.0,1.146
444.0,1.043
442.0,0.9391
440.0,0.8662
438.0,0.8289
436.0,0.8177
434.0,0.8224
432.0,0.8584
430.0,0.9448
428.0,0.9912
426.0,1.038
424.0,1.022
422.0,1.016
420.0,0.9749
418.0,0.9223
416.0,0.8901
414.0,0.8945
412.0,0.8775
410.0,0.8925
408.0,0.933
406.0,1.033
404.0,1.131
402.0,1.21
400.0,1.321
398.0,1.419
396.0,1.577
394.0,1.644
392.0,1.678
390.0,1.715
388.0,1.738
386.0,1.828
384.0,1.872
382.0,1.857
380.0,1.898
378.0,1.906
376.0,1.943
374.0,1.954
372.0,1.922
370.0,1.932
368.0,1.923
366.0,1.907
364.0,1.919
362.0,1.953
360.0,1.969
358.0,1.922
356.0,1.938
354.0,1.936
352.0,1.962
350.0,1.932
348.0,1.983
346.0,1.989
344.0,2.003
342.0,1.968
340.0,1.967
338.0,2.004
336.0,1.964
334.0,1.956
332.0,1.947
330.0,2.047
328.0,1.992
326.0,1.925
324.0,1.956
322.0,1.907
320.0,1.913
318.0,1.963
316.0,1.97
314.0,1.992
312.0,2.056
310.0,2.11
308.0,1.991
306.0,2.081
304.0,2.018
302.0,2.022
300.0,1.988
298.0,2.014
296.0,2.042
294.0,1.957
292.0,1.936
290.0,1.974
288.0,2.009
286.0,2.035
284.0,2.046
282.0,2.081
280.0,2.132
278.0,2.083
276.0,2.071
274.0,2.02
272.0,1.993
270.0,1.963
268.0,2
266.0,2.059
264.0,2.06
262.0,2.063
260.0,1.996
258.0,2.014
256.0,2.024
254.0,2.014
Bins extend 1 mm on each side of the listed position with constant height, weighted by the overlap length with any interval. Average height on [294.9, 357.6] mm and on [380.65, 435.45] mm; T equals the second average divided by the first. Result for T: 0.62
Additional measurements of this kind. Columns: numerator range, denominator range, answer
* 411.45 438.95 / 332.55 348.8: 0.47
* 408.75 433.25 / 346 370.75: 0.49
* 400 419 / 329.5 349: 0.50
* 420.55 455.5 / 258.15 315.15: 0.53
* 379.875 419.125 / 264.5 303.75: 0.67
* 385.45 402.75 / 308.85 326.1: 0.79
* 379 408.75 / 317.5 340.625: 0.78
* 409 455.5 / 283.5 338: 0.52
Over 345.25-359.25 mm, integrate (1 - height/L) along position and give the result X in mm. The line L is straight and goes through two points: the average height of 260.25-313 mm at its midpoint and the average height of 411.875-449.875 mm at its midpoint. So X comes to -3.7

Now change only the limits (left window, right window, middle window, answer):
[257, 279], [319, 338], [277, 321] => -0.6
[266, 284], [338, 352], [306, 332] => 0.2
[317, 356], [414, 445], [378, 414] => -3.4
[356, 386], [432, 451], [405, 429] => 6.5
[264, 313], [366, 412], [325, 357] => -3.0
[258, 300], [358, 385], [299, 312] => -0.3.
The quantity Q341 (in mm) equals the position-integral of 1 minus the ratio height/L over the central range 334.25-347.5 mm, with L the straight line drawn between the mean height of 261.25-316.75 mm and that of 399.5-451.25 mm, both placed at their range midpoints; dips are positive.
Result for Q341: -2.8 mm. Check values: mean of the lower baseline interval 2.03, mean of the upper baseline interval 1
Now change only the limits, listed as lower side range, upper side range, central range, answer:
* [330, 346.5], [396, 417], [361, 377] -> -3.64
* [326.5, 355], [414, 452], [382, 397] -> -2.80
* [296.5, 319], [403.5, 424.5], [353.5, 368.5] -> -4.52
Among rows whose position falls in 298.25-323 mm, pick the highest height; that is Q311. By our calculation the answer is 2.11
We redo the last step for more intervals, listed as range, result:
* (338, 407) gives 2.004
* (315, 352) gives 2.047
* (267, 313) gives 2.132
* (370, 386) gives 1.954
